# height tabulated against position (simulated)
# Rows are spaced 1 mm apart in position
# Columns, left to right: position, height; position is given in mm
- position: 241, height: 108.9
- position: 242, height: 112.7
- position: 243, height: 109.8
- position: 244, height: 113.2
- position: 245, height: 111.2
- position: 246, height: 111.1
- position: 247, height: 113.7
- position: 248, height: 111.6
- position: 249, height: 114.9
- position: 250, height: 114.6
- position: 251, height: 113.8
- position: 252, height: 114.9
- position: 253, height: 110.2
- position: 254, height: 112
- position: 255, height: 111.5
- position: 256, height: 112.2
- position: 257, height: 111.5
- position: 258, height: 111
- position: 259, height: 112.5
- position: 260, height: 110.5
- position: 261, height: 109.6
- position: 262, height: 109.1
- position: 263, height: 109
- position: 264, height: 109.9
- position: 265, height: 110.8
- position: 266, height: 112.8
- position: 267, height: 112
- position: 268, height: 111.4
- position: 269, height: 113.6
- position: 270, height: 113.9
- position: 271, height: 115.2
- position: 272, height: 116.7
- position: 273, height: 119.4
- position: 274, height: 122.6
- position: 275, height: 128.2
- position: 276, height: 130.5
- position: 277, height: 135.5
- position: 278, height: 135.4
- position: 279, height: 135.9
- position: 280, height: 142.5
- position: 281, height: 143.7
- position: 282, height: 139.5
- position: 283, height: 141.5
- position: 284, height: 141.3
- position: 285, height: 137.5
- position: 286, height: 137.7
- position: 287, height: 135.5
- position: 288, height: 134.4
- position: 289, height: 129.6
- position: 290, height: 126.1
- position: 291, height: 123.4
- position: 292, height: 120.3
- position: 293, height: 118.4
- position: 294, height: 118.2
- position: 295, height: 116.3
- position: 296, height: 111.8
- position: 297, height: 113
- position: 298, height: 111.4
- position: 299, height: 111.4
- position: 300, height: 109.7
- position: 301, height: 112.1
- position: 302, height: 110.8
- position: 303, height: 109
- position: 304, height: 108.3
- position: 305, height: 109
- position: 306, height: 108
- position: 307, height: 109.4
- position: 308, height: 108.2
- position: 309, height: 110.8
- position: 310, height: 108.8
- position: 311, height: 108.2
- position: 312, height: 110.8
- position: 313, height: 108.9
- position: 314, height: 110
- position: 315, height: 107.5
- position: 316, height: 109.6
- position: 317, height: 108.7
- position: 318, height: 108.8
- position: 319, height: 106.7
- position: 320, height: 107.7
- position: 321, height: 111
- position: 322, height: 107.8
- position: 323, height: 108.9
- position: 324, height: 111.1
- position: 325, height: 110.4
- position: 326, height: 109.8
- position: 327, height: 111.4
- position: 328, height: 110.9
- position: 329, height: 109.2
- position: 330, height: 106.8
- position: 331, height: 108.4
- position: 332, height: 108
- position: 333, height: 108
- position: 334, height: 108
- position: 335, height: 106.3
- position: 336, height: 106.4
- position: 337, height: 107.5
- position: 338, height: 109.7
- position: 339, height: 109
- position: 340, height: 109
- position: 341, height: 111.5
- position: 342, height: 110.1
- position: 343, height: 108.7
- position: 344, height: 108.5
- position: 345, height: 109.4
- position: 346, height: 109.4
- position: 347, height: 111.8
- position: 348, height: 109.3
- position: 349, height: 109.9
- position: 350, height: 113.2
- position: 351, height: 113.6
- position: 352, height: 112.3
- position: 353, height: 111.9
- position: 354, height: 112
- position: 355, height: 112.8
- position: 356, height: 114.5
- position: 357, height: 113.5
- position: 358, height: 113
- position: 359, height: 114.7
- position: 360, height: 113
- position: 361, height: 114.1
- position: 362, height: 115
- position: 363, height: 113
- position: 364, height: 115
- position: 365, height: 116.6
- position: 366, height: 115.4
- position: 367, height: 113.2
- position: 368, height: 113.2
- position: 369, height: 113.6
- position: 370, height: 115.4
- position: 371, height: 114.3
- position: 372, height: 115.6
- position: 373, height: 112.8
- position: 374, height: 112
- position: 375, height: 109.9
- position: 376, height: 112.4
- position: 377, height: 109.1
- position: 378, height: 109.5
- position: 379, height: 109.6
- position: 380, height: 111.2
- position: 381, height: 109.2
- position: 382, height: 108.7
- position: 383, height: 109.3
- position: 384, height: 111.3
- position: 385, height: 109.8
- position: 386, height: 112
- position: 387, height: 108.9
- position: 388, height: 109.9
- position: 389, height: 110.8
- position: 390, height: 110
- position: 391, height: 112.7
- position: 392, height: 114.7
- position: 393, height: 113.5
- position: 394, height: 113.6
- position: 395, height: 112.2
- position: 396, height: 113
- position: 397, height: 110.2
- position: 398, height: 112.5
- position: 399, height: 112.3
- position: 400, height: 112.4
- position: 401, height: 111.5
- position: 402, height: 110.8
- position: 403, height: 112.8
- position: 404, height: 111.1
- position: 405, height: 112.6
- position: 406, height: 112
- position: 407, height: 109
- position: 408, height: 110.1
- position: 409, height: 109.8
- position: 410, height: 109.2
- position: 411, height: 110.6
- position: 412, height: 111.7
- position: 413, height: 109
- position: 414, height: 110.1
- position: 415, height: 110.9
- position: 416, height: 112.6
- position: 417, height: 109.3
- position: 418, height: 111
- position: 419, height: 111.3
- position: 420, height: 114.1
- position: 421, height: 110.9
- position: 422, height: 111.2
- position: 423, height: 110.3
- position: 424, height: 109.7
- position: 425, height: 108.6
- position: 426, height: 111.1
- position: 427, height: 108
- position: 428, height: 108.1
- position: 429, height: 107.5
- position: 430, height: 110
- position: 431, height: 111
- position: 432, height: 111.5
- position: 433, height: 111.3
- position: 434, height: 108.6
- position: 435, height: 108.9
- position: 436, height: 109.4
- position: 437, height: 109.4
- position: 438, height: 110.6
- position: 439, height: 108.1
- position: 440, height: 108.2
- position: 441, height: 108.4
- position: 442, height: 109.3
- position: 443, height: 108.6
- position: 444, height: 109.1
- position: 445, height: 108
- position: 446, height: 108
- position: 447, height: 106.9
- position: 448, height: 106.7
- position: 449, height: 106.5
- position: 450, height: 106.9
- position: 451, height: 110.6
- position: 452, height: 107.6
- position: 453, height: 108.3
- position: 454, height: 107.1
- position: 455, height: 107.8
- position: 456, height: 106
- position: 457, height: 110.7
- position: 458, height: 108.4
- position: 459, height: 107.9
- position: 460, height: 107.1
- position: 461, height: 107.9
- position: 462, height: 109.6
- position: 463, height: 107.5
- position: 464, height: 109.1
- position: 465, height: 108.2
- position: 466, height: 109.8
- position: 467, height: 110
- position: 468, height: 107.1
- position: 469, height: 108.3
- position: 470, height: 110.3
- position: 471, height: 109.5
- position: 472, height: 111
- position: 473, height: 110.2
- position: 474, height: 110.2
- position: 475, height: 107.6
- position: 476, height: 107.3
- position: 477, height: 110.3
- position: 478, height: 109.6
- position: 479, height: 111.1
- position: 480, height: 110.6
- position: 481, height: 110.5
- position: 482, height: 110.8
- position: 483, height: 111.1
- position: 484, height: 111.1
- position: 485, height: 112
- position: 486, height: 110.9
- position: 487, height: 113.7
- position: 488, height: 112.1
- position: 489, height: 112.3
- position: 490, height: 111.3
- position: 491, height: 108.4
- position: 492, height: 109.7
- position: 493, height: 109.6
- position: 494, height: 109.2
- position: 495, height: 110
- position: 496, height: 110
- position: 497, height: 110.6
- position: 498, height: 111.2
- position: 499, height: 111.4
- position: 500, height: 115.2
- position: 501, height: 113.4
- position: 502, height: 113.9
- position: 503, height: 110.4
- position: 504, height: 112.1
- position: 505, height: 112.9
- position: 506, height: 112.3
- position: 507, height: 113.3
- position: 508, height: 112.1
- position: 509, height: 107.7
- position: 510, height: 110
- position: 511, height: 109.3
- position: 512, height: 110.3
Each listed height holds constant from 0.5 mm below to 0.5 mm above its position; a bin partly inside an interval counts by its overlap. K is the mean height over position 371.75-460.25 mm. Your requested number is 110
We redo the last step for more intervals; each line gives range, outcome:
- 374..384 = 110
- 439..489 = 109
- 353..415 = 112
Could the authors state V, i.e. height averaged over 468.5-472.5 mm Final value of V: 110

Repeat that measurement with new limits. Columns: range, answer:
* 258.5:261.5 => 111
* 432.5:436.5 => 110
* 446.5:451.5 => 108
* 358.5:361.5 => 114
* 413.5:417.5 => 111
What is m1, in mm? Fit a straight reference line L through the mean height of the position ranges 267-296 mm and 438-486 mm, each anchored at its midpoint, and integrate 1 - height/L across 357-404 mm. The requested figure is 2.0 mm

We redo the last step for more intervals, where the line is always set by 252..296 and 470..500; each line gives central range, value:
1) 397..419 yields 0.70 mm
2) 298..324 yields 2.30 mm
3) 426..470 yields 1.53 mm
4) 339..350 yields 0.76 mm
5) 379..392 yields 0.61 mm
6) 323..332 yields 0.71 mm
